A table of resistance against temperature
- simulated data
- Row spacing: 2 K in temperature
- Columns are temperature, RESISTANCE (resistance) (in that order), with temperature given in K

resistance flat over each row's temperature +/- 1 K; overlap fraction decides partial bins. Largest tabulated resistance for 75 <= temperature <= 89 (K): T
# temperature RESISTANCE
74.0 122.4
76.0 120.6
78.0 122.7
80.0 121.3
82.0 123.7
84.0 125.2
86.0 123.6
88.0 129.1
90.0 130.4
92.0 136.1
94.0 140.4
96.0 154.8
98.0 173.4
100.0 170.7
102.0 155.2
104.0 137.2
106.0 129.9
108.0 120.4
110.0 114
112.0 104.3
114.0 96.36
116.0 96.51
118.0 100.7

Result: 129.1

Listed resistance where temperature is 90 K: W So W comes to 130.4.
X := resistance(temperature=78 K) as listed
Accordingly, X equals 122.7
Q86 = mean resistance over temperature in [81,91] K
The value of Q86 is 126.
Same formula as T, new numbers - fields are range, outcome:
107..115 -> 120.4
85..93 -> 136.1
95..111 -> 173.4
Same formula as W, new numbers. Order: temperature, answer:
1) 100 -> 170.7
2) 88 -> 129.1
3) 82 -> 123.7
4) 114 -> 96.36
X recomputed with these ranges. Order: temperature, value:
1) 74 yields 122.4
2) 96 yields 154.8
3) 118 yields 100.7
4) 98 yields 173.4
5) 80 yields 121.3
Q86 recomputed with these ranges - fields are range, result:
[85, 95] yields 132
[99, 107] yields 148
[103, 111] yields 125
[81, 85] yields 124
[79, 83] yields 122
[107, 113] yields 113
